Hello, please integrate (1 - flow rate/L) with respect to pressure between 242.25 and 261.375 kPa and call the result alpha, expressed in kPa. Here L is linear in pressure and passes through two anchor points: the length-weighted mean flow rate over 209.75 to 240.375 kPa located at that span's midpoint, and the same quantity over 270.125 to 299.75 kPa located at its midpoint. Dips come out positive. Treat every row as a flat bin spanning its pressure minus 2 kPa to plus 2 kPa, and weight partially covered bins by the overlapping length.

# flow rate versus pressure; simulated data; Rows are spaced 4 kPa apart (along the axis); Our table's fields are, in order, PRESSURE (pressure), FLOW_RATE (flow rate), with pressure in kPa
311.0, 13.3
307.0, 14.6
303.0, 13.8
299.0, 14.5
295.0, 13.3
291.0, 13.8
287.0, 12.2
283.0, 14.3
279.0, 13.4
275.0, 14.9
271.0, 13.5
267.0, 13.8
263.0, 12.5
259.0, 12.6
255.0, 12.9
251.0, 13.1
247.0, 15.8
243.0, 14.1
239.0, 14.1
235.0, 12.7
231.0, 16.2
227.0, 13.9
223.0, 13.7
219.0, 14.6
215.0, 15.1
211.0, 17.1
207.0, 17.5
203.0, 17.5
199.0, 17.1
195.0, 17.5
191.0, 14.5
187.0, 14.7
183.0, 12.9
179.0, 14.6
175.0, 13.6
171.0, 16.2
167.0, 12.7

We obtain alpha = 0.77 kPa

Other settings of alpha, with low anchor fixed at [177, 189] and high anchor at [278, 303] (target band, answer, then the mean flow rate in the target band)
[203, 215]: -2.6 kPa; 17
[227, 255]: -0.8 kPa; 14.2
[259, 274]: 0.5 kPa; 13.3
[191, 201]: -1.9 kPa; 16.7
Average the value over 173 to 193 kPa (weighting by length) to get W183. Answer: 14.1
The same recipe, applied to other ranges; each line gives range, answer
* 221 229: 13.8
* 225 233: 15.1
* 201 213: 17.4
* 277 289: 13.3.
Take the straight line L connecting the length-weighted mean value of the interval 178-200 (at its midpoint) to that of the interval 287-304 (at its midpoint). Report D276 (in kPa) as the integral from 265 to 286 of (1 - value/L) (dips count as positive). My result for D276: 0.07 kPa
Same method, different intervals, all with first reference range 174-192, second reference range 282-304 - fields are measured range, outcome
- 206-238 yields -2.5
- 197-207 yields -2.4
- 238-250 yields -0.7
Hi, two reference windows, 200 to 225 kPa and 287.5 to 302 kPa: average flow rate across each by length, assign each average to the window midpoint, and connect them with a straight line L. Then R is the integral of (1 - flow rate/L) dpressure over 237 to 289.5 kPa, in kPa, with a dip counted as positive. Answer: 3.33 kPa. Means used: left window 16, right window 13.7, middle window 13.6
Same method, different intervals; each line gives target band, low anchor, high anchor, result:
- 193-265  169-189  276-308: -3.91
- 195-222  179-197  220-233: -3.17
